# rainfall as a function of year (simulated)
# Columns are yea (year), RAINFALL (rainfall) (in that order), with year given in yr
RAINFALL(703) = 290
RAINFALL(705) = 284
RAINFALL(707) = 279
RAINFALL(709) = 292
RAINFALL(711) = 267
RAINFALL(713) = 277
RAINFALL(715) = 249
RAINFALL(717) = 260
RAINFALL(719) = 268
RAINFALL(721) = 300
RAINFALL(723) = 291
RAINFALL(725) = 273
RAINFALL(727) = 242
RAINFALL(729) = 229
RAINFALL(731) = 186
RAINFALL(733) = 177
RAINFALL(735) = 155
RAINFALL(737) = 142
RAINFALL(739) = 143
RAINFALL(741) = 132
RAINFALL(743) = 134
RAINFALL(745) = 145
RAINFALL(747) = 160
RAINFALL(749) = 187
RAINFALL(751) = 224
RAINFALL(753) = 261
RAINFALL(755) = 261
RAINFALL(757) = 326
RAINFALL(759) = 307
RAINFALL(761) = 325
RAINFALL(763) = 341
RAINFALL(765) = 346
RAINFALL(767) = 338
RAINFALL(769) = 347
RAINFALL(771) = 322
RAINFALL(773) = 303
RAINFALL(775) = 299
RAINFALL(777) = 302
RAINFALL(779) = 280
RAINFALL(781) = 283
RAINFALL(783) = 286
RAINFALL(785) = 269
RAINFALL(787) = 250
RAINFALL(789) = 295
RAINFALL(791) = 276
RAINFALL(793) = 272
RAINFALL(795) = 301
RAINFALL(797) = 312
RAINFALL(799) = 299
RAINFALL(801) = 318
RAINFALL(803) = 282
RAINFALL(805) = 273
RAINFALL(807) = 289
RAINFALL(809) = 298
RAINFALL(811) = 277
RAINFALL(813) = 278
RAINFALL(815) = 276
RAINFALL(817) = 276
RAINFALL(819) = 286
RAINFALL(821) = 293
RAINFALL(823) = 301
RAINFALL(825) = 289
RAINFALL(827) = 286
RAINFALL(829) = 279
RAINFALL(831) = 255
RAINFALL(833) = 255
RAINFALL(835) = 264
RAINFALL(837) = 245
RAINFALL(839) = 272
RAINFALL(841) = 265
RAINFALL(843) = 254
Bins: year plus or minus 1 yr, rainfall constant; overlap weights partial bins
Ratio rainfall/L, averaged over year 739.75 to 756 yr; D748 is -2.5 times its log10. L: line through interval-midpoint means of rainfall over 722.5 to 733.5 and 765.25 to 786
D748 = 0.374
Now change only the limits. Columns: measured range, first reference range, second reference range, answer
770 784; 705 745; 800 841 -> -0.16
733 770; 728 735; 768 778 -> 0.10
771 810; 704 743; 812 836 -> -0.11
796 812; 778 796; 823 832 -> -0.05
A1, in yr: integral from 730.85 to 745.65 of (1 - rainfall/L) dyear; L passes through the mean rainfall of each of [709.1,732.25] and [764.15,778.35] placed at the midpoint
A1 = 6.9 yr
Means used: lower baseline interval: 259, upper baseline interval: 321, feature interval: 150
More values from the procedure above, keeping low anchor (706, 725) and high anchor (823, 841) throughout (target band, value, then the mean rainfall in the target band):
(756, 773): -3.5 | 330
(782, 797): -0.5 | 281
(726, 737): 3.3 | 193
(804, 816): -0.5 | 282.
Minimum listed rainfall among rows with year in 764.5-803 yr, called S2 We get 250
